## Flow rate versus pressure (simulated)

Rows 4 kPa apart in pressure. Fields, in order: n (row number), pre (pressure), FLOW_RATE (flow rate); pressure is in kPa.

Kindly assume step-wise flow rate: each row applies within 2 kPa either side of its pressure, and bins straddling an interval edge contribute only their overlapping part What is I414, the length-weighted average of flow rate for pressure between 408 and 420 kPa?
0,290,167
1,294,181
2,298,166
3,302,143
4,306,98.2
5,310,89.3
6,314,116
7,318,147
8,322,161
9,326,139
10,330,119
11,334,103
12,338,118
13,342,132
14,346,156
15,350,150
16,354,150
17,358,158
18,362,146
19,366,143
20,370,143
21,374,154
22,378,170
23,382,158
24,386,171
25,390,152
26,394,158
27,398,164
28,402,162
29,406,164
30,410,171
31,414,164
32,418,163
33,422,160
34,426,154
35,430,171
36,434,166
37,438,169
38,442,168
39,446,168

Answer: 166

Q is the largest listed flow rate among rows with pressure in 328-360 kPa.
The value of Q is 158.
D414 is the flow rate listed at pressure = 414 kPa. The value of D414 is 164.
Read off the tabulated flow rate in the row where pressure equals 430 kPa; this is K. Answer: 171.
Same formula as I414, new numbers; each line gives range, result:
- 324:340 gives 120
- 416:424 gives 162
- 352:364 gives 151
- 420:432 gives 162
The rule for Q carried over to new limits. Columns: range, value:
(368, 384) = 170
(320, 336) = 161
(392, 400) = 164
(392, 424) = 171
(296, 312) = 166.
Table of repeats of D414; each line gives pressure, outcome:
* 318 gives 147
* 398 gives 164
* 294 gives 181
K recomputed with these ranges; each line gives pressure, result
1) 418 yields 163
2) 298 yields 166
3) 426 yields 154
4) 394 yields 158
